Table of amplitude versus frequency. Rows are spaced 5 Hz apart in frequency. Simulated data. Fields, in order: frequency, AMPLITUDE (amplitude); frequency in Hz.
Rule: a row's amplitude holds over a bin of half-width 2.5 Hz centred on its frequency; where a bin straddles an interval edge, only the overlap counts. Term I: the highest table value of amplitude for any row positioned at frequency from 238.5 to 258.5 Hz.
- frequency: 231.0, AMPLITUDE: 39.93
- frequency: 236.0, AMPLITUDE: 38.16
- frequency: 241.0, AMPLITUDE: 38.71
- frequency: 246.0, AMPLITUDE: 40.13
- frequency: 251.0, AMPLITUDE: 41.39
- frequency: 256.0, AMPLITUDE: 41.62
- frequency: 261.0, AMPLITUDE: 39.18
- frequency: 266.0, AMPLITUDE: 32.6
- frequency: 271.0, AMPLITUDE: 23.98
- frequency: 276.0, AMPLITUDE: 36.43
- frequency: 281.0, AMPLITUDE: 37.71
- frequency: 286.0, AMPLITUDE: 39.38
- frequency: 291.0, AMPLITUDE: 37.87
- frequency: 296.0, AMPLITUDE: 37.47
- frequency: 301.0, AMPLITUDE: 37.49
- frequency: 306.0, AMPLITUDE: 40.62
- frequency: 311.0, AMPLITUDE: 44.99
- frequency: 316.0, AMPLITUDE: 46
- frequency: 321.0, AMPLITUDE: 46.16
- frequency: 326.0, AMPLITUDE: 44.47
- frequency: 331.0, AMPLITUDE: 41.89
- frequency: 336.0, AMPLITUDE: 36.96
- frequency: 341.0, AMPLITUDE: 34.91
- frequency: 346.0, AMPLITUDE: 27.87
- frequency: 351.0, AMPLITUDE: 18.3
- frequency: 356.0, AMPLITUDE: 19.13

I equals 41.62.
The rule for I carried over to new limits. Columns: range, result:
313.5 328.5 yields 46.16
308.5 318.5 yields 46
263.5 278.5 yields 36.43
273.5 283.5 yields 37.71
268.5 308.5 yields 40.62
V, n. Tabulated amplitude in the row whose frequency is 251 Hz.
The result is 41.39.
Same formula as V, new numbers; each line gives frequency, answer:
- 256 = 41.62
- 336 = 36.96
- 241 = 38.71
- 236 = 38.16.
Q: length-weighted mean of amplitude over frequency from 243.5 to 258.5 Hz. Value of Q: 41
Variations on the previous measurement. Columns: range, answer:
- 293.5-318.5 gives 41.3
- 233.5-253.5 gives 39.6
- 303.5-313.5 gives 42.8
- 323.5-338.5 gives 41.1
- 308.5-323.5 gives 45.7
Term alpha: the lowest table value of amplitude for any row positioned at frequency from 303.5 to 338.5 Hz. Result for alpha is 36.96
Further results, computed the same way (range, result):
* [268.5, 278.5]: 23.98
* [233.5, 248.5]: 38.16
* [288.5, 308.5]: 37.47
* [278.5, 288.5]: 37.71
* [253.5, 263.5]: 39.18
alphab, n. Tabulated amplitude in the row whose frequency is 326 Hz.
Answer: 44.47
